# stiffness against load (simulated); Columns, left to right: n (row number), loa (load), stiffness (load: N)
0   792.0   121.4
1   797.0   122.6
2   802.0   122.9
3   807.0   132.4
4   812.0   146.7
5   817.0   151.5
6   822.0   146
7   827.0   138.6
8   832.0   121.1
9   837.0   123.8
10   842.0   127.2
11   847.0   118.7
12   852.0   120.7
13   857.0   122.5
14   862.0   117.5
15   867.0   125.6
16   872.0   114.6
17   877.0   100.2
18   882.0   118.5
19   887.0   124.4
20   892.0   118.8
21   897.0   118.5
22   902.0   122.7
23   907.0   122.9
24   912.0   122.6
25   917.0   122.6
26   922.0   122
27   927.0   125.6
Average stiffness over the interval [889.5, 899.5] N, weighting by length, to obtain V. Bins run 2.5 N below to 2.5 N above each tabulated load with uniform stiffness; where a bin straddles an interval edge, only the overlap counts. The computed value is 119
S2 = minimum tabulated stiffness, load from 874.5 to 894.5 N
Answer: 100.2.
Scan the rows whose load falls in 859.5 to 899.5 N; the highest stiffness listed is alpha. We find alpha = 125.6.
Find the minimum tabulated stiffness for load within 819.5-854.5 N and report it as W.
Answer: 118.7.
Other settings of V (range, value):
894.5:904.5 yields 121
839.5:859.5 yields 122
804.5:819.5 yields 144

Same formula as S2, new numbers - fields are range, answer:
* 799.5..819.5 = 122.9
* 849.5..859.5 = 120.7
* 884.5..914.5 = 118.5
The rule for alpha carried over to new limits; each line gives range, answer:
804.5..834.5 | 151.5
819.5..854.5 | 146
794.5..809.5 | 132.4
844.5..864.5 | 122.5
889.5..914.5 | 122.9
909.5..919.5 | 122.6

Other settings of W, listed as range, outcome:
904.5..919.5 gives 122.6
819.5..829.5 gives 138.6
